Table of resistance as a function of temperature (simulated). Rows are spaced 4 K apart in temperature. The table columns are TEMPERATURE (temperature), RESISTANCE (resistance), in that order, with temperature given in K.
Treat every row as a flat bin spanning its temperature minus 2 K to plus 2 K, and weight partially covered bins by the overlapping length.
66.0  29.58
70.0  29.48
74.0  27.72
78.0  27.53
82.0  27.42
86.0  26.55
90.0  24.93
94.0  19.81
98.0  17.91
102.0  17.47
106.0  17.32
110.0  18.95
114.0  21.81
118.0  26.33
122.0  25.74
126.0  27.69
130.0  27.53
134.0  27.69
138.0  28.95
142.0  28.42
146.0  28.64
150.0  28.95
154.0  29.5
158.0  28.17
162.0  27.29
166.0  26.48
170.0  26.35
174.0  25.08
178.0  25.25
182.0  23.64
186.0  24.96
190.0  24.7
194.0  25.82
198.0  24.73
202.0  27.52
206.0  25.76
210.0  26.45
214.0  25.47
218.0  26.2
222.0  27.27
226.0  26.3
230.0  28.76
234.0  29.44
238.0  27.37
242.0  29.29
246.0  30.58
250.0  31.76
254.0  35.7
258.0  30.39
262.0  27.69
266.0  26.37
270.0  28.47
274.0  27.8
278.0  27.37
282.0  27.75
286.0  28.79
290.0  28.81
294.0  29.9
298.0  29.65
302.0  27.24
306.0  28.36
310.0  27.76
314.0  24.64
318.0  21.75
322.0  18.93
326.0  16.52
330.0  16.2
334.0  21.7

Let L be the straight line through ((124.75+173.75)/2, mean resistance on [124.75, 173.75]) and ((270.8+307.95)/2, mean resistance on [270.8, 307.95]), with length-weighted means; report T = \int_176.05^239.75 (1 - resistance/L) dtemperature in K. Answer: 4.3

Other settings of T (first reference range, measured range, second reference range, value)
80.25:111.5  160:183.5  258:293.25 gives -1.5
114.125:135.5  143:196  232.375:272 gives 2.0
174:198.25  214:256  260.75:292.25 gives -4.0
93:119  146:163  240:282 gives -4.4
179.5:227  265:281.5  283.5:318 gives -0.2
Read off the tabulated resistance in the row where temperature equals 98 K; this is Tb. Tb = 17.91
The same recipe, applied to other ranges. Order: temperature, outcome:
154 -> 29.5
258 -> 30.39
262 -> 27.69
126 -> 27.69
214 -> 25.47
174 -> 25.08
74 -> 27.72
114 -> 21.81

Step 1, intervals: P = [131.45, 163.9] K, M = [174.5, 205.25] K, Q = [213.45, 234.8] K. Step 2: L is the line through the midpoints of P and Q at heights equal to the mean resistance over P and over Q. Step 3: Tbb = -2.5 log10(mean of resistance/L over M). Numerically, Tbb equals 0.104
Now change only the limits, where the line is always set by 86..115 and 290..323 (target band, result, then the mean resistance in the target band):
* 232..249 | -0.199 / 29.3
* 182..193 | -0.088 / 24.7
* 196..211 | -0.124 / 26.1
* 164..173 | -0.182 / 26.3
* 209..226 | -0.114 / 26.3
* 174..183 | -0.100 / 24.7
